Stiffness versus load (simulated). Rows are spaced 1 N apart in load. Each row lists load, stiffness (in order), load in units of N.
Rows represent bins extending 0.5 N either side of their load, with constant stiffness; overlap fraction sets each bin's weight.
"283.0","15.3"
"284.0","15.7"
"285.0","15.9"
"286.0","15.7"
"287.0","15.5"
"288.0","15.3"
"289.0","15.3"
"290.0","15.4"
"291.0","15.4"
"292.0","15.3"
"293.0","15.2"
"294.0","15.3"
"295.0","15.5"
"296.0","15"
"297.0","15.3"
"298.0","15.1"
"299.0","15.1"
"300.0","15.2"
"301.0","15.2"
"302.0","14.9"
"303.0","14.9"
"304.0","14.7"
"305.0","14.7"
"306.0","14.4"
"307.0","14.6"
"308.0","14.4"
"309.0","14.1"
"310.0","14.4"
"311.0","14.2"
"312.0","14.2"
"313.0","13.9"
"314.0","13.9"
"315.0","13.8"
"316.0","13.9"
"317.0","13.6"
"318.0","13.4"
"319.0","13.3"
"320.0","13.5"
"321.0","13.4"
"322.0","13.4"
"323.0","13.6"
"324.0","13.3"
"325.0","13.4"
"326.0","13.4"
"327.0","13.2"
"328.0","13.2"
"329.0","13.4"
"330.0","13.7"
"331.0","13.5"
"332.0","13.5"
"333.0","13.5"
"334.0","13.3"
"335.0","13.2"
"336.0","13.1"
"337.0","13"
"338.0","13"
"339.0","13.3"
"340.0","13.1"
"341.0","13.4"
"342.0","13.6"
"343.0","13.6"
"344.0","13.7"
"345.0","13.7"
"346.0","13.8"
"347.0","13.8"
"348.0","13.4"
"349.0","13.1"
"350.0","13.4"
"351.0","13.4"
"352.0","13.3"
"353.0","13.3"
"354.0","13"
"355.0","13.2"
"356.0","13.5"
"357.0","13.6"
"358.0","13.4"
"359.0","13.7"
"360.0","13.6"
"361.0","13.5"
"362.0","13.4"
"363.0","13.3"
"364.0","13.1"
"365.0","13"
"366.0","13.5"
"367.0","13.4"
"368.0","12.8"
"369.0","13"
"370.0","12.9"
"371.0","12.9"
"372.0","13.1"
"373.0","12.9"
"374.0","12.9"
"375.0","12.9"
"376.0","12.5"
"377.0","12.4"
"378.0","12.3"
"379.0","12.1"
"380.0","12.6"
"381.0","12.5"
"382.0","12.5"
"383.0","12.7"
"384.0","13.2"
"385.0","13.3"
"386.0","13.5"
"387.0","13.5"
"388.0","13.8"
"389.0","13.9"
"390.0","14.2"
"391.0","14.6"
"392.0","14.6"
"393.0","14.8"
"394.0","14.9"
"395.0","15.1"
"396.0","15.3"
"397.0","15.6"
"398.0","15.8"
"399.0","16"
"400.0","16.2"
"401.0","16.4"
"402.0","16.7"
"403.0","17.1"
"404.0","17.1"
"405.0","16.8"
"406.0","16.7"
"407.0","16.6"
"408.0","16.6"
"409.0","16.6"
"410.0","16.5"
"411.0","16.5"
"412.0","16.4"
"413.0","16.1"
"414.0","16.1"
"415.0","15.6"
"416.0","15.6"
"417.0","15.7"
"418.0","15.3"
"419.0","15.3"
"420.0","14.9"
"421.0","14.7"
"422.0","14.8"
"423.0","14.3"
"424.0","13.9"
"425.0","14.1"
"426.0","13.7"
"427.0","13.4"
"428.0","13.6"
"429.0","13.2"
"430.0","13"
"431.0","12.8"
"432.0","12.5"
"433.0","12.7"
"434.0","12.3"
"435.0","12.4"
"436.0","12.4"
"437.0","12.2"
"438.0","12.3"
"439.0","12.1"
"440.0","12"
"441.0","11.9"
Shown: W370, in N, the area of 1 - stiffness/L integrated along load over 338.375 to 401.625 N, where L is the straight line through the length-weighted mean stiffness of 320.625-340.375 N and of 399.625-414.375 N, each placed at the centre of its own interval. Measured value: 5.8 N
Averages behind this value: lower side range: 13.3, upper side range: 16.6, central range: 13.6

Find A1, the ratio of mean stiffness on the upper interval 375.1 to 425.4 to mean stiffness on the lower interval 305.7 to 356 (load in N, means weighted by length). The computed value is 1.10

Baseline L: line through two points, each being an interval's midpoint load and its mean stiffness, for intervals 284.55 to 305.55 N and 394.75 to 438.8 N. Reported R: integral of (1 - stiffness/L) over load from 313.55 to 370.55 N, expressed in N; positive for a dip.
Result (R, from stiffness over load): 6.5 N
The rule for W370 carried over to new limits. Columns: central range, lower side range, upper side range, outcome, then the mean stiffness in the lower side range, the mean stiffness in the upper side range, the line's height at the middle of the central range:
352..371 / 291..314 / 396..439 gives 2.0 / 14.8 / 14.9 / 14.8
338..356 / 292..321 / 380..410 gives 1.6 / 14.5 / 15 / 14.7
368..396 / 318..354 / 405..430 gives 2.1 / 13.4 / 15.2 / 14.4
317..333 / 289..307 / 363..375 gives 1.0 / 15.1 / 13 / 14.3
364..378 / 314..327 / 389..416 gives 1.9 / 13.5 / 15.9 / 15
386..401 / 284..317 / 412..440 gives -0.8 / 14.9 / 13.9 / 14.1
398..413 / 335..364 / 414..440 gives -3.2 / 13.4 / 13.7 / 13.6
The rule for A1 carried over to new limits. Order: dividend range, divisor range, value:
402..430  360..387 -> 1.19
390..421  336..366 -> 1.19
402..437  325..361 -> 1.11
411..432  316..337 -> 1.09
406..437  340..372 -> 1.09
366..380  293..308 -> 0.85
